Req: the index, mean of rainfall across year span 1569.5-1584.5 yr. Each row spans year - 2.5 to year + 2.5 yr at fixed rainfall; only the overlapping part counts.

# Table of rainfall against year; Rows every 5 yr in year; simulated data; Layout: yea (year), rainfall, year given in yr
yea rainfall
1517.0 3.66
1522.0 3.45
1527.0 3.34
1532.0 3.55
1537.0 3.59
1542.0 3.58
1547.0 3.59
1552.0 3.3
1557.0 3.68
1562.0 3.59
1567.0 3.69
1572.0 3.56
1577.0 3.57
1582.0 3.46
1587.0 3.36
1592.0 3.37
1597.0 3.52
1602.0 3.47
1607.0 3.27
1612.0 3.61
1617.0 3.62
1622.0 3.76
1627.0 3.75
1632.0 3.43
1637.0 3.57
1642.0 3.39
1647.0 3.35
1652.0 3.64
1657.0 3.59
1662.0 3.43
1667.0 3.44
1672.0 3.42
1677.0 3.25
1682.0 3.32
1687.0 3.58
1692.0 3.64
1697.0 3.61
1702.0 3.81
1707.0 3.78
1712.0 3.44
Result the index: 3.53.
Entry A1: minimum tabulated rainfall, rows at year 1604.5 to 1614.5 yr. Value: 3.27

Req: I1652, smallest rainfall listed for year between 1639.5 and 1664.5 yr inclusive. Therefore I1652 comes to 3.35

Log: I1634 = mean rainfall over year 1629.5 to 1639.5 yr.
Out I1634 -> 3.5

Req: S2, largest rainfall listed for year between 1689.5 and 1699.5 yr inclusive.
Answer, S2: 3.64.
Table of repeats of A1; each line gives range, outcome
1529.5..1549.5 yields 3.55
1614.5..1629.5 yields 3.62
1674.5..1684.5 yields 3.25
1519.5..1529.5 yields 3.34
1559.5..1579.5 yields 3.56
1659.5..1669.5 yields 3.43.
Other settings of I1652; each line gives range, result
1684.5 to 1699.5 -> 3.58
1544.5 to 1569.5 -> 3.3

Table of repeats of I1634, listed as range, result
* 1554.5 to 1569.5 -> 3.65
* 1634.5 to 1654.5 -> 3.49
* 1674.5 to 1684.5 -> 3.28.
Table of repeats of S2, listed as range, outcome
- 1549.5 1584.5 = 3.69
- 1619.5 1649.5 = 3.76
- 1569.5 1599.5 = 3.57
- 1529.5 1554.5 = 3.59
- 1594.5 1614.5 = 3.61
